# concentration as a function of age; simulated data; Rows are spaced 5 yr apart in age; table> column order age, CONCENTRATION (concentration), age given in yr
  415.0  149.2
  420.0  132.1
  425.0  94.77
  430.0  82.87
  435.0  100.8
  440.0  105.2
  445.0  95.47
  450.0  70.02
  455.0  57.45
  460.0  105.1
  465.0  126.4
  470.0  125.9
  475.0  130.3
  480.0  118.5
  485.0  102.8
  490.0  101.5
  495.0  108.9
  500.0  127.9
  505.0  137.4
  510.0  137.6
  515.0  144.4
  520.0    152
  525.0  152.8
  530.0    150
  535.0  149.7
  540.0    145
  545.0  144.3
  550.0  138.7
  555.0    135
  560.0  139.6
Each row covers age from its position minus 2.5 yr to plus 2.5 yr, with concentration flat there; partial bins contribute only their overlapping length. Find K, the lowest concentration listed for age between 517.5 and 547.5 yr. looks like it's 144.3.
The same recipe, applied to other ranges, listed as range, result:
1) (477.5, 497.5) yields 101.5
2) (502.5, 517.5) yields 137.4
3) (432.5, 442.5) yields 100.8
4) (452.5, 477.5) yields 57.45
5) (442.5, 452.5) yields 70.02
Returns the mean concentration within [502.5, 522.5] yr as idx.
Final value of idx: 143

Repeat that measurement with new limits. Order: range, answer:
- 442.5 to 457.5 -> 74.3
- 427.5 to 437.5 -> 91.8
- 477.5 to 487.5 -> 111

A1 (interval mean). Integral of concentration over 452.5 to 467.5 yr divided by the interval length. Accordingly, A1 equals 96.3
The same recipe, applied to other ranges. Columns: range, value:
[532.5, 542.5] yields 147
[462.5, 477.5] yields 128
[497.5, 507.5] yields 133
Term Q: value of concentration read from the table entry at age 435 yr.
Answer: 100.8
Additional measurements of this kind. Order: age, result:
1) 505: 137.4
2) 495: 108.9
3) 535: 149.7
